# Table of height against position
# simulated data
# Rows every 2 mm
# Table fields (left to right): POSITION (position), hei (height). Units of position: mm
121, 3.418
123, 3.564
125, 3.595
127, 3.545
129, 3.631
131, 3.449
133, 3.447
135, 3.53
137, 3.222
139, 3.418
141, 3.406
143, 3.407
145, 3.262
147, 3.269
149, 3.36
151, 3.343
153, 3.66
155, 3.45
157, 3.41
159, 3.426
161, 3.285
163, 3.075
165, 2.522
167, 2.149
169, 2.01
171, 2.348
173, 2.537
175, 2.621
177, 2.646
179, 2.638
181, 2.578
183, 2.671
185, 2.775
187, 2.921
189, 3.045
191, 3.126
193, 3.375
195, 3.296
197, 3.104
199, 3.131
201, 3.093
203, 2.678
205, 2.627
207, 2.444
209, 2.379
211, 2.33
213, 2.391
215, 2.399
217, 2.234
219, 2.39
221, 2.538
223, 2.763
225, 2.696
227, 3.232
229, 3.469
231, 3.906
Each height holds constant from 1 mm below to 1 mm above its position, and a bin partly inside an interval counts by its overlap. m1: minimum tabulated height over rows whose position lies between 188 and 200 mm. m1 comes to 3.045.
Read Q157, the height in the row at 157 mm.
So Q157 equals 3.41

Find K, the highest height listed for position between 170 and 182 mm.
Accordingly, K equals 2.646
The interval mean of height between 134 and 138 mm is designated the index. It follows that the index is 3.38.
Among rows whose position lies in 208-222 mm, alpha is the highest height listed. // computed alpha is 2.538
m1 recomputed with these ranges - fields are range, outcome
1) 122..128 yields 3.545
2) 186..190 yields 2.921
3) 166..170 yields 2.01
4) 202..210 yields 2.379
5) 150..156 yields 3.343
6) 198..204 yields 2.678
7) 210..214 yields 2.33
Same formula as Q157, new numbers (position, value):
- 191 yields 3.126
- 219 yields 2.39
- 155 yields 3.45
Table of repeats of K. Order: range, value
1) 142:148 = 3.407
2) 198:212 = 3.131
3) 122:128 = 3.595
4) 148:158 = 3.66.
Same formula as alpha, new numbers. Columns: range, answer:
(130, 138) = 3.53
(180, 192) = 3.126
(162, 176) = 3.075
